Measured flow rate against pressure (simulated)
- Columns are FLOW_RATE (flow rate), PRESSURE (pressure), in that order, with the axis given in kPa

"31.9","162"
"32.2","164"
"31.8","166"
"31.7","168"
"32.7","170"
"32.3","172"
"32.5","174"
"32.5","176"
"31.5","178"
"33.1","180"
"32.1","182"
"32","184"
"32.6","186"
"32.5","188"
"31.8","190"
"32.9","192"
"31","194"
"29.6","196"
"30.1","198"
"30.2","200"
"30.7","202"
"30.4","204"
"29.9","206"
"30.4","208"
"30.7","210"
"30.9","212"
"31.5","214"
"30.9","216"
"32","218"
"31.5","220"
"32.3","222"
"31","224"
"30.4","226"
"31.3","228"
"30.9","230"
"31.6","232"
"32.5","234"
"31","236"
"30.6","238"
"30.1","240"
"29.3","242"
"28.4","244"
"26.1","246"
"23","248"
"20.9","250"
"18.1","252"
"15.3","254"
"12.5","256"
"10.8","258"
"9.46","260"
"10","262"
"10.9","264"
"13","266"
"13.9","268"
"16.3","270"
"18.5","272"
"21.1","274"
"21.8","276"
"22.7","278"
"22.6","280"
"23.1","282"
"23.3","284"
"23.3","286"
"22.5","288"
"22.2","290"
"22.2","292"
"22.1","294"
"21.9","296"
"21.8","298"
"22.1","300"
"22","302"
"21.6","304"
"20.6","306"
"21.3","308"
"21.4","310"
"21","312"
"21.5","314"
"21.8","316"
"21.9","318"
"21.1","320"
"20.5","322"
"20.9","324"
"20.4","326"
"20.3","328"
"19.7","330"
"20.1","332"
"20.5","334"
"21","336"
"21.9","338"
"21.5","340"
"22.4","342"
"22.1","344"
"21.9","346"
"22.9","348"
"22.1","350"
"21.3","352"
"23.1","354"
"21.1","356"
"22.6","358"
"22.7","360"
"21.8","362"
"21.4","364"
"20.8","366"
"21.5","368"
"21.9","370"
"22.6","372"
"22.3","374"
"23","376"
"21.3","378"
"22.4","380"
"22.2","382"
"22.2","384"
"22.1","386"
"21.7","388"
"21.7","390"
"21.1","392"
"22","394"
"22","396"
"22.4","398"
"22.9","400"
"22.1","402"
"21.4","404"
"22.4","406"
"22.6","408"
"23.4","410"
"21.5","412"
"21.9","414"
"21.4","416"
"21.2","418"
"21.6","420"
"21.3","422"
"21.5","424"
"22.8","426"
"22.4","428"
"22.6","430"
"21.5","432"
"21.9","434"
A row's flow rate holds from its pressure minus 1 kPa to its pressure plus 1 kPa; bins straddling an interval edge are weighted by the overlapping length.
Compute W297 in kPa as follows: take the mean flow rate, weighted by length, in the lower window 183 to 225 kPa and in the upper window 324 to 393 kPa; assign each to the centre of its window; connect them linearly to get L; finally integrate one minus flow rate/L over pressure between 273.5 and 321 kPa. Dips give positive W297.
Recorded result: 6.49 kPa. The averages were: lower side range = 31.2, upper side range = 21.7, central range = 22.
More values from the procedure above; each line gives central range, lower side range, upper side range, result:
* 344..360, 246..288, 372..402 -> -1.0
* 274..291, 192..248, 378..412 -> 3.0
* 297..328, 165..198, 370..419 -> 5.5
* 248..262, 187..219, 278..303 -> 6.0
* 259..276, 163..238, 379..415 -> 8.2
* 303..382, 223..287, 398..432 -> 2.2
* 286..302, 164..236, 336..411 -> 2.5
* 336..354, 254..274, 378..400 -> -2.9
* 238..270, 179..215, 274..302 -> 9.3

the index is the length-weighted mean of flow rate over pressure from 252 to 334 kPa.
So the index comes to 19.5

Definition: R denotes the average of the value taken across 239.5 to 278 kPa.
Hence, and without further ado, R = 18.4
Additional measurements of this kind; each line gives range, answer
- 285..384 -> 21.7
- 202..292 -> 24.3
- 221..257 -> 27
